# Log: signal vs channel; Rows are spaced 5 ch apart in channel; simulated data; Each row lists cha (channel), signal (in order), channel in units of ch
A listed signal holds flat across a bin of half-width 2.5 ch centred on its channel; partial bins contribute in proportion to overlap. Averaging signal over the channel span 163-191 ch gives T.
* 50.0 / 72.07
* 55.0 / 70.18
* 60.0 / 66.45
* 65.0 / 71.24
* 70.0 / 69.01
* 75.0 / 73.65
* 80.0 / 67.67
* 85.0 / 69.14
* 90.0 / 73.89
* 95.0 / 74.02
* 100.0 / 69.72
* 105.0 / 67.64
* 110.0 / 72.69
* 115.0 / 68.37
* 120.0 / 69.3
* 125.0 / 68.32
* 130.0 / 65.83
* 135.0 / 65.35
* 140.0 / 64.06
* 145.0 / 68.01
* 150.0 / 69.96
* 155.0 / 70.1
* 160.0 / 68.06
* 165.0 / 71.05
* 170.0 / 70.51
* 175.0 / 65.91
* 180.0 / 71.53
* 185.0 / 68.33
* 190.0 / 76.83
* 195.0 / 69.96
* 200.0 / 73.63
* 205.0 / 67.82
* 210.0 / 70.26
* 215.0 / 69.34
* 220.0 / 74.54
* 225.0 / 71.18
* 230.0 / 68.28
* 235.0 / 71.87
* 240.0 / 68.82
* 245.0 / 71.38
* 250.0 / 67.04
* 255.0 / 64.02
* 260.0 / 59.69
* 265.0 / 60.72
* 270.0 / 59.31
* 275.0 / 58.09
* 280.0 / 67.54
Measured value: 70.4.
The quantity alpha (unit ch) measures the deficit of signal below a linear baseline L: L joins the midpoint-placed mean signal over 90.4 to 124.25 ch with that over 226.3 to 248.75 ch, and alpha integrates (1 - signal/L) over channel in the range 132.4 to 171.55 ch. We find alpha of 1.1 ch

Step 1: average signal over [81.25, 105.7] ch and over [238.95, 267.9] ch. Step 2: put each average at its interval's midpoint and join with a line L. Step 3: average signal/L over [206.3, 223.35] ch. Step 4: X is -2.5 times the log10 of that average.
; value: -0.074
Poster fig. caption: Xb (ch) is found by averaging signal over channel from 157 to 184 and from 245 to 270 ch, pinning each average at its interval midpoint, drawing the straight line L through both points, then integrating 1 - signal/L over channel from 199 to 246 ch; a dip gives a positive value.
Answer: -3.5 ch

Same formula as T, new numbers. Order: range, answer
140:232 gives 70.1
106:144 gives 67.7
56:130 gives 69.9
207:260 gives 69.2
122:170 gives 68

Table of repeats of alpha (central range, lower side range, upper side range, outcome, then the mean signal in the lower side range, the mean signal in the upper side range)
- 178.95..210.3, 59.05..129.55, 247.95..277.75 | -3.1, 70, 61.4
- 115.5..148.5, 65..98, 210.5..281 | 1.3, 71.2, 66.6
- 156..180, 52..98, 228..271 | -0.4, 70.6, 65.9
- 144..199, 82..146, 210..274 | -1.7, 69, 67.1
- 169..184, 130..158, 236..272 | -0.6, 67.4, 64.8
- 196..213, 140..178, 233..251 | -0.3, 68.8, 69.9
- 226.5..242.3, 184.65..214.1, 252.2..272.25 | -1.0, 71.2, 61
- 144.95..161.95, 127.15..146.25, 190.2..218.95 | -0.6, 65.7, 71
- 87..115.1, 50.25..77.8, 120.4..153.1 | -1.1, 70.2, 67.1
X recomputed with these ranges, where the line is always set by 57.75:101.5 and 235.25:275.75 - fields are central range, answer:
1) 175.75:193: -0.07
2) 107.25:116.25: -0.02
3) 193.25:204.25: -0.08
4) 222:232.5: -0.07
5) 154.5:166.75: -0.03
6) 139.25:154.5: 0.00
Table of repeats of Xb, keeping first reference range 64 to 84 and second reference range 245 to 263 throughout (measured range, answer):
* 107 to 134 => 0.0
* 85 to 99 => -0.6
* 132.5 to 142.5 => 0.5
